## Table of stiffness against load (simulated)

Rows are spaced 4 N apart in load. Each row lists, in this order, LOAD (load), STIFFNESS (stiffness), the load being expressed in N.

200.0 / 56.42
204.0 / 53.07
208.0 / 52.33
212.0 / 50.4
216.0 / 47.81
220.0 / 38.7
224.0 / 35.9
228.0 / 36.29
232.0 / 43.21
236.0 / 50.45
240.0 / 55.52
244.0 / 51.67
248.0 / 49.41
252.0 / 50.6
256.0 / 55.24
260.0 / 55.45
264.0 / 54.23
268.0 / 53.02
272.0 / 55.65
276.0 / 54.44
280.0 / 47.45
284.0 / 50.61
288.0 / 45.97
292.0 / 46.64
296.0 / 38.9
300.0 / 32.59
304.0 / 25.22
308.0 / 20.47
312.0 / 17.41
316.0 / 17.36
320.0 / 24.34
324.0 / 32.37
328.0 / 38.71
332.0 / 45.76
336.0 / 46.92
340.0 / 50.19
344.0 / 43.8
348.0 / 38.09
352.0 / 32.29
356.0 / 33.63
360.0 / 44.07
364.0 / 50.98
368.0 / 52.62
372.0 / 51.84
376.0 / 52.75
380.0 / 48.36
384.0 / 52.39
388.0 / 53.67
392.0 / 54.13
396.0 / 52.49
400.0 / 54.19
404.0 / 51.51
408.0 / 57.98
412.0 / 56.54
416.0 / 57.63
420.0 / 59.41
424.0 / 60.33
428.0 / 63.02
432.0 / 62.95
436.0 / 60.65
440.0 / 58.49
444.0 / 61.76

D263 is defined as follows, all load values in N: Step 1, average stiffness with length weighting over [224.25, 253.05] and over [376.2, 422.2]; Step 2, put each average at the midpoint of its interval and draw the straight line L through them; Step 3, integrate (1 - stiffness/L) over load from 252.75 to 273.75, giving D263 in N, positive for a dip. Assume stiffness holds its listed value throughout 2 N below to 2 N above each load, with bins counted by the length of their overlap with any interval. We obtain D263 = -2.6 N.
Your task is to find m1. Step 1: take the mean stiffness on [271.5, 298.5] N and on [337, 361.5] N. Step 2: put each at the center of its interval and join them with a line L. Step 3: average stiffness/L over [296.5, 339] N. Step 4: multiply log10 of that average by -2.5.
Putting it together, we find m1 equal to 0.378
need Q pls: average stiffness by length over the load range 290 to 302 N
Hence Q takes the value 39.4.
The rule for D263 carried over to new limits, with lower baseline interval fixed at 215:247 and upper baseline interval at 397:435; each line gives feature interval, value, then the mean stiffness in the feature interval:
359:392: 2.4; 51.2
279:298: 1.2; 45.8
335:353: 3.5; 42.6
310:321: 6.8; 19.3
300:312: 6.4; 23.6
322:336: 3.2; 40.1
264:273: -1.2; 54.2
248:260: -1.6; 52.8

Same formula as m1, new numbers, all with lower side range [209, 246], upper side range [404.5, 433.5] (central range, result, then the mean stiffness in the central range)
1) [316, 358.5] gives 0.381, 37.7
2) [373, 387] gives 0.102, 51.4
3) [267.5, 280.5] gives -0.089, 53.2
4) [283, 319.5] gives 0.500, 32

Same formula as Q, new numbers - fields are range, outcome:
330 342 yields 47.6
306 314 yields 18.9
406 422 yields 57.9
